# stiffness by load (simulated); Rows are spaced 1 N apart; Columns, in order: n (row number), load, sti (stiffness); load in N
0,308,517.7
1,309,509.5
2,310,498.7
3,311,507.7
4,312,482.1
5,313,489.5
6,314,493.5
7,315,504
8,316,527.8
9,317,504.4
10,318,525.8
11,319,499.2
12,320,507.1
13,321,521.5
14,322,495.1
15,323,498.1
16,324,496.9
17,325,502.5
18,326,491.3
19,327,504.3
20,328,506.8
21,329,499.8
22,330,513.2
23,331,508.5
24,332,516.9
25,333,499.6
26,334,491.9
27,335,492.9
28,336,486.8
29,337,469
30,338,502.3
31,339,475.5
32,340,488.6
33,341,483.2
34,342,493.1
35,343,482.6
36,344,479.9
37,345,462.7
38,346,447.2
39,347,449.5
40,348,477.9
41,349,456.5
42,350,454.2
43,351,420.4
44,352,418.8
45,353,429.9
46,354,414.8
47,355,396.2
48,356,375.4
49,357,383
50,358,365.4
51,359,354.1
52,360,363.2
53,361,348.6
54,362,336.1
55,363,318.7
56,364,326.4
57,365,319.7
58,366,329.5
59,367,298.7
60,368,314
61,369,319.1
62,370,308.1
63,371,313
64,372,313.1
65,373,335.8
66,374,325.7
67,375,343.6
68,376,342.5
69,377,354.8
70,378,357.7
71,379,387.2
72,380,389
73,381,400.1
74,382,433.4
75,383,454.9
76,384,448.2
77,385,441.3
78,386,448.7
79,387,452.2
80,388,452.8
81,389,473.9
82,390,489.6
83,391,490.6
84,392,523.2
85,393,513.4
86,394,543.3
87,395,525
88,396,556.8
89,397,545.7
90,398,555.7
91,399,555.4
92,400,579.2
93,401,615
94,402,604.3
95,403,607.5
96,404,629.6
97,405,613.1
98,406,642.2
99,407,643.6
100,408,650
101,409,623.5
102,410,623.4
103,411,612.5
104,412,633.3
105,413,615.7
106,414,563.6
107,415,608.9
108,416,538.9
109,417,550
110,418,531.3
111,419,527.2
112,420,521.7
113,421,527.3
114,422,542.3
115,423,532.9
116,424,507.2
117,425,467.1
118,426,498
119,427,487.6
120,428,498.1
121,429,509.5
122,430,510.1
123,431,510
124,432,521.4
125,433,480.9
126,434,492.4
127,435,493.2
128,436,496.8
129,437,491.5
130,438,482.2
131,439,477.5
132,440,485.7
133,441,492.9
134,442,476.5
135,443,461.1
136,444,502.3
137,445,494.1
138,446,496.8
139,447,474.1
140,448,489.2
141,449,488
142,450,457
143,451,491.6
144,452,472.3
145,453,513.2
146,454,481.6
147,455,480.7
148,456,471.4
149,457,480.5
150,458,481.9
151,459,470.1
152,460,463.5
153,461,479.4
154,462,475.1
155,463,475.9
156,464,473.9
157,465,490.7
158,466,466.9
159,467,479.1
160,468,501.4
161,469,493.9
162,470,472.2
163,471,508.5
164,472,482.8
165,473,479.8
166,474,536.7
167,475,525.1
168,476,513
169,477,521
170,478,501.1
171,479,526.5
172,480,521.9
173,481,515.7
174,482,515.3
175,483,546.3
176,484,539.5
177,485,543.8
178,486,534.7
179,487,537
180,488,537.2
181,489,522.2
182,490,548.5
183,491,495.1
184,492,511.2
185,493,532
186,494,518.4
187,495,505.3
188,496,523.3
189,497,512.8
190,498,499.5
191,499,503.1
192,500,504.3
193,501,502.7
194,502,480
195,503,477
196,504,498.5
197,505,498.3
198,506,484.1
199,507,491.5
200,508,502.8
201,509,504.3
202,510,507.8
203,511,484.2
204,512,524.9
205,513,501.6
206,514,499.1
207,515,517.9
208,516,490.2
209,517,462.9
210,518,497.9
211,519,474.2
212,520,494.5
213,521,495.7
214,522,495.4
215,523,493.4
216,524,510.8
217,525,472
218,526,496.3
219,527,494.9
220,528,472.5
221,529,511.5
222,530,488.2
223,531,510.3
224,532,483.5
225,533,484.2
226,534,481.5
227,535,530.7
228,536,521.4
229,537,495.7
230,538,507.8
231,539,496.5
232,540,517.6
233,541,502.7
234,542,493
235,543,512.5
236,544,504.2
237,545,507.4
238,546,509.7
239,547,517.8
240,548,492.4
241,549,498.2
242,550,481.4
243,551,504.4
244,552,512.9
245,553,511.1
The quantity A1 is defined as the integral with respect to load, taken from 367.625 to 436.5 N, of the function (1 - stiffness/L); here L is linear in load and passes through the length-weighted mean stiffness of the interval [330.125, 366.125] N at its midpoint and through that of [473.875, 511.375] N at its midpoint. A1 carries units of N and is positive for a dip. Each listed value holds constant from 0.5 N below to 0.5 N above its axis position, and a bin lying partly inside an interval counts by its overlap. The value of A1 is -5.0 N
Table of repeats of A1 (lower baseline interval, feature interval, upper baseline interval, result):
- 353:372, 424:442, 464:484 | -1.9 N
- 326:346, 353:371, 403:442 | 5.7 N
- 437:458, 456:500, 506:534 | -1.6 N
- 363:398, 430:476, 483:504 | -0.9 N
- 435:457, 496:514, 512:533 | -0.3 N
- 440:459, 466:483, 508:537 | -0.6 N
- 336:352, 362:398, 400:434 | 7.7 N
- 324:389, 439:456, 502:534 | -0.8 N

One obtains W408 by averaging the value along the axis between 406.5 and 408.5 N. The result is 647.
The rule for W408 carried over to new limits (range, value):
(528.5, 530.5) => 500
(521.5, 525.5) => 493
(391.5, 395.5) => 526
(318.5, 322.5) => 506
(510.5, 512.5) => 505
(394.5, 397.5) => 542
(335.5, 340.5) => 484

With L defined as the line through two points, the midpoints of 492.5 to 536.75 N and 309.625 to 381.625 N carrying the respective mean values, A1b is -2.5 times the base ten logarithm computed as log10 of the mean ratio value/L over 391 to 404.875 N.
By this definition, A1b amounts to -0.24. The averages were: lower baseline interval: 433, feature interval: 564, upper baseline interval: 499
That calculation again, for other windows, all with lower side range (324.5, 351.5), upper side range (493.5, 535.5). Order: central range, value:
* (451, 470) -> 0.03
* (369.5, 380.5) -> 0.38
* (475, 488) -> -0.07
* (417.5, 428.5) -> -0.05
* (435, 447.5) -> 0.01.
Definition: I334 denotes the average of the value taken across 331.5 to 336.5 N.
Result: 498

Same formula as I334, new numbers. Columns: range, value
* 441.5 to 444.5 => 480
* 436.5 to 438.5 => 487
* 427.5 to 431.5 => 507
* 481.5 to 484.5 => 534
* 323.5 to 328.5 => 500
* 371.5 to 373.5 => 324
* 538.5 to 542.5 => 502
